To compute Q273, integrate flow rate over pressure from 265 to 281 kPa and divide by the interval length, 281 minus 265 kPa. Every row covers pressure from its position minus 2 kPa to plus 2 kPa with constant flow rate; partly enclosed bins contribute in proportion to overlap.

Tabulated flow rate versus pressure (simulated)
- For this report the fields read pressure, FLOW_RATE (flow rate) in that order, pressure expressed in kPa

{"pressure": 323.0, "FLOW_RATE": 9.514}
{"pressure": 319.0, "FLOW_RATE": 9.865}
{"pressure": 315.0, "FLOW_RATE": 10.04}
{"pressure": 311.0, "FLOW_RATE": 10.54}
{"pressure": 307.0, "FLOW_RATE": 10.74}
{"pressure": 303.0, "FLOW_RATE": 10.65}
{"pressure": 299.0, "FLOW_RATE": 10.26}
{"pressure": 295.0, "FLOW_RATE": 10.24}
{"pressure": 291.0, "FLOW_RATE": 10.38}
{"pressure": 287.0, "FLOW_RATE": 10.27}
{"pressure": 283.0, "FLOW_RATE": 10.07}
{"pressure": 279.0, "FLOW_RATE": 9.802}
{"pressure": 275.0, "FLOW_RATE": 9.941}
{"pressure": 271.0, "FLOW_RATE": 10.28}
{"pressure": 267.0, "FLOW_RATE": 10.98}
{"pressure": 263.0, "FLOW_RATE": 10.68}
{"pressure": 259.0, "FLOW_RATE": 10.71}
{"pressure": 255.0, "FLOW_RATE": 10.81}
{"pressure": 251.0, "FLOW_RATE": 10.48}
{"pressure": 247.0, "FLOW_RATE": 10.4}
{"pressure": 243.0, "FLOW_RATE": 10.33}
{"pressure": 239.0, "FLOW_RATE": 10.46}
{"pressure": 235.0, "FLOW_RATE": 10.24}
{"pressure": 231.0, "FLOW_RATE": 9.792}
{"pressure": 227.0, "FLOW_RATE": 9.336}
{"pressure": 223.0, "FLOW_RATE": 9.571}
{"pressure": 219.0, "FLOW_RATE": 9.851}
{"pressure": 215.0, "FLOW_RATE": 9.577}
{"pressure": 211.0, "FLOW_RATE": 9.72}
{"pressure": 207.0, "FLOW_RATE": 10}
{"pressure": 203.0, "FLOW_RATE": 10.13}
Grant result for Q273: 10.3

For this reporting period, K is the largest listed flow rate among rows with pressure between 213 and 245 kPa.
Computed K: 10.46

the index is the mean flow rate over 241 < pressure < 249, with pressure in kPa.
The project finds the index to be 10.4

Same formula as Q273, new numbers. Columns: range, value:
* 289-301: 10.3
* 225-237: 9.79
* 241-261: 10.5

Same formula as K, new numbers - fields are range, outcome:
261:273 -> 10.98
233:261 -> 10.81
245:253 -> 10.48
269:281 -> 10.28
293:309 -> 10.74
